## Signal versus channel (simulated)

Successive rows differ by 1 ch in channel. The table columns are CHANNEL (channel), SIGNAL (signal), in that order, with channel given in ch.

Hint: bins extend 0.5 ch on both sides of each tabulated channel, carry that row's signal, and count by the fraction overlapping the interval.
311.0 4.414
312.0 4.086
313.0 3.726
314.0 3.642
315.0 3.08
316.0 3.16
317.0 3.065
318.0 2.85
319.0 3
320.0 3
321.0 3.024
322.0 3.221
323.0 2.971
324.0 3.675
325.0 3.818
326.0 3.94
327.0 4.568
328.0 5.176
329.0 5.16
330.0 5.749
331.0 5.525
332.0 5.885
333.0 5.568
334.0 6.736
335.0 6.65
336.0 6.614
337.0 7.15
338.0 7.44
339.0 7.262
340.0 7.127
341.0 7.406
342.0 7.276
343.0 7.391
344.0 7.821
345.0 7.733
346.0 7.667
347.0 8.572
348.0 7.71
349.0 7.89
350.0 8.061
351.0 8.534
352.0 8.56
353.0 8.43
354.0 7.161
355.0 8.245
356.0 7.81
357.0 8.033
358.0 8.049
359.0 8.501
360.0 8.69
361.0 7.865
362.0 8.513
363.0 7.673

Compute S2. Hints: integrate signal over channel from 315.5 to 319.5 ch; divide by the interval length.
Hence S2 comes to 3.02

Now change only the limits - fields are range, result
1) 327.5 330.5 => 5.36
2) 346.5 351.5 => 8.15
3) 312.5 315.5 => 3.48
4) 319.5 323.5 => 3.05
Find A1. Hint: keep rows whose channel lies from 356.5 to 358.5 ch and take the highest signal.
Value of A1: 8.049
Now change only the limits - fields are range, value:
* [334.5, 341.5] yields 7.44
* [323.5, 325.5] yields 3.818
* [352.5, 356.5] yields 8.43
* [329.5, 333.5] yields 5.885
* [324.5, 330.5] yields 5.749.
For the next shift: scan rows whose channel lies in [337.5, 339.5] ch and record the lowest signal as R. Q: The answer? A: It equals 7.262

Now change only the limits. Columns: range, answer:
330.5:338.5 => 5.525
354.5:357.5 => 7.81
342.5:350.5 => 7.391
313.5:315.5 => 3.08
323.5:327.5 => 3.675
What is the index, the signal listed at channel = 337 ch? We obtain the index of 7.15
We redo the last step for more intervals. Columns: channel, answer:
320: 3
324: 3.675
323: 2.971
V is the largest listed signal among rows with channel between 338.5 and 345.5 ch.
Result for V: 7.821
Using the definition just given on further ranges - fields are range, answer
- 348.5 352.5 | 8.56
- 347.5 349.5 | 7.89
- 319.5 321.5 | 3.024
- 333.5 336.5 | 6.736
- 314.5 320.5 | 3.16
